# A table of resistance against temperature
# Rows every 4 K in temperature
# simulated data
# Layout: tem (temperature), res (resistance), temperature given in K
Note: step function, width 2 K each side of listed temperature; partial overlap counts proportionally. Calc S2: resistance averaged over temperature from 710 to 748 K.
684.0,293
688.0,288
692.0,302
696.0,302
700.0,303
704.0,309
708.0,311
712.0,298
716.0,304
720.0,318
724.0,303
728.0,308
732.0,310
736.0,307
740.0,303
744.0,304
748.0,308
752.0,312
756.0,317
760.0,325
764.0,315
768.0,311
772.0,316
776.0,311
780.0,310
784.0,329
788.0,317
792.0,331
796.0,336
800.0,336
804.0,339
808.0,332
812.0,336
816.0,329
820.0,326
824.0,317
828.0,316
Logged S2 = 306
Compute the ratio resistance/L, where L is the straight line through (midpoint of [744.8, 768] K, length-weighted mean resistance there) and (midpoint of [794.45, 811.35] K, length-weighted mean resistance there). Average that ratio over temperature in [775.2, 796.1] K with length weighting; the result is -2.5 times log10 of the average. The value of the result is 0.02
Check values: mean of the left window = 314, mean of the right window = 336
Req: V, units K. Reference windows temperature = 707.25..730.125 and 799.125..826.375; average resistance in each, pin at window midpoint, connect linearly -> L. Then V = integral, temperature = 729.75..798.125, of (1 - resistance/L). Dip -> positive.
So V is 0.6 K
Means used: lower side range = 307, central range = 315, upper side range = 330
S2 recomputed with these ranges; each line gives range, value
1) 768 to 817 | 326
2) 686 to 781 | 308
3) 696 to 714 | 305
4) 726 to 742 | 307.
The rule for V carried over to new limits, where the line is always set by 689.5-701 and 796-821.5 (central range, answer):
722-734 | 0.1 K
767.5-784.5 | 0.5 K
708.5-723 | 0.0 K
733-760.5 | 0.5 K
